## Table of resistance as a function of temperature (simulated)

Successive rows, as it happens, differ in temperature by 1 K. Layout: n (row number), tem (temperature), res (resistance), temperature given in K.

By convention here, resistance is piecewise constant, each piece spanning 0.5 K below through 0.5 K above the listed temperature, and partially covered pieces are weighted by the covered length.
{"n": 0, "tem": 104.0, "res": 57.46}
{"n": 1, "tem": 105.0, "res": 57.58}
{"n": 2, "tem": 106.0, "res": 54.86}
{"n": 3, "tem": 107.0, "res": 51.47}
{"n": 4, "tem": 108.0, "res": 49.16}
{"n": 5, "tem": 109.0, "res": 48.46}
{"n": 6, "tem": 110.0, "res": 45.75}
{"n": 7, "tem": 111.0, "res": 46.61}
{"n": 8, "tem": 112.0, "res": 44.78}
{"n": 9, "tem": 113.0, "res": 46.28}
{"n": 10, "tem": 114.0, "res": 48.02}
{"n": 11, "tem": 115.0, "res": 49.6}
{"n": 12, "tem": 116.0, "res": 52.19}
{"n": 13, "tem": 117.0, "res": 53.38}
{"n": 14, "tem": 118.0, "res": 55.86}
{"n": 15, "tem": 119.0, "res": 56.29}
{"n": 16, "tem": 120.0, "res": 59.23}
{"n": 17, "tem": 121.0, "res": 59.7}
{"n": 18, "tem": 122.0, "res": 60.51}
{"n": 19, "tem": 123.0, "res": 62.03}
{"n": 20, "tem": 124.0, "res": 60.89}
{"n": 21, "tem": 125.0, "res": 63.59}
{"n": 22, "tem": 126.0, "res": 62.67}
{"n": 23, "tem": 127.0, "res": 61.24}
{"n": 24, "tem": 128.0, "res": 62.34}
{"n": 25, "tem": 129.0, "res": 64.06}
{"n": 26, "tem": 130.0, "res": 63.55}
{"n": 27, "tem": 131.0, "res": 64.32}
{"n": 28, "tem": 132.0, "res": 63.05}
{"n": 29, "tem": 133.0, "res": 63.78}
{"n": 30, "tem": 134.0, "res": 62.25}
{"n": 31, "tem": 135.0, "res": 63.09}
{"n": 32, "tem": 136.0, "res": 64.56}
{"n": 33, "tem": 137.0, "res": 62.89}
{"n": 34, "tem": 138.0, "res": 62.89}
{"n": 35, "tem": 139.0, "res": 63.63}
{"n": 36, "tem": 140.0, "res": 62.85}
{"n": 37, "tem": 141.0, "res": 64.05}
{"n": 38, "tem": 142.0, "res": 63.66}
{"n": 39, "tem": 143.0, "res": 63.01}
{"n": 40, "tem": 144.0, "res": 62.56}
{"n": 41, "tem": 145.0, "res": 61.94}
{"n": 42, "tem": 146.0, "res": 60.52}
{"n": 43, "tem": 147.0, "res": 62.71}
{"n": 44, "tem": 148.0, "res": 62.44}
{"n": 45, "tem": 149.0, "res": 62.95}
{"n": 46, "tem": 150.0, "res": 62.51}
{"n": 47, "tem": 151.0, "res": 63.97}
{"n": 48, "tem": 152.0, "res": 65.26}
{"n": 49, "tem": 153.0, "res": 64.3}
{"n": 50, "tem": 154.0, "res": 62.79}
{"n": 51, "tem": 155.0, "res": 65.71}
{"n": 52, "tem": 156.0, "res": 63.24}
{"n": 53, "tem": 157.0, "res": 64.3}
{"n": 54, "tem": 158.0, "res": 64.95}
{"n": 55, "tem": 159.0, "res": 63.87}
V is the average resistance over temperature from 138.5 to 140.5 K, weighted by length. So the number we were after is 63.2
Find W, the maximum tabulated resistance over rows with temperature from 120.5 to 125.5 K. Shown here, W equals 63.59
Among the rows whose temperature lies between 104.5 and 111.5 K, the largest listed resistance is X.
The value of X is 57.58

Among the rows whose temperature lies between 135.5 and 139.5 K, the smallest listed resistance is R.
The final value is 62.89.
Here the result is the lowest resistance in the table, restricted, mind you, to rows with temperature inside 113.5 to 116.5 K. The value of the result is 48.02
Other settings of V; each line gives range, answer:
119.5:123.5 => 60.4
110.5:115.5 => 47.1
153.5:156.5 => 63.9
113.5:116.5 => 49.9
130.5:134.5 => 63.3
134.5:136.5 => 63.8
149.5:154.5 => 63.8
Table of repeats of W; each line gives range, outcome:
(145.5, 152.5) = 65.26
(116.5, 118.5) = 55.86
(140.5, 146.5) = 64.05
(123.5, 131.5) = 64.32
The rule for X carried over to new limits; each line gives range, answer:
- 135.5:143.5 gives 64.56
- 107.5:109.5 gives 49.16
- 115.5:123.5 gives 62.03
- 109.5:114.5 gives 48.02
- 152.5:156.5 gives 65.71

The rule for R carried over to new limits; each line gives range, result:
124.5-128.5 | 61.24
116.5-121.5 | 53.38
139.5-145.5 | 61.94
